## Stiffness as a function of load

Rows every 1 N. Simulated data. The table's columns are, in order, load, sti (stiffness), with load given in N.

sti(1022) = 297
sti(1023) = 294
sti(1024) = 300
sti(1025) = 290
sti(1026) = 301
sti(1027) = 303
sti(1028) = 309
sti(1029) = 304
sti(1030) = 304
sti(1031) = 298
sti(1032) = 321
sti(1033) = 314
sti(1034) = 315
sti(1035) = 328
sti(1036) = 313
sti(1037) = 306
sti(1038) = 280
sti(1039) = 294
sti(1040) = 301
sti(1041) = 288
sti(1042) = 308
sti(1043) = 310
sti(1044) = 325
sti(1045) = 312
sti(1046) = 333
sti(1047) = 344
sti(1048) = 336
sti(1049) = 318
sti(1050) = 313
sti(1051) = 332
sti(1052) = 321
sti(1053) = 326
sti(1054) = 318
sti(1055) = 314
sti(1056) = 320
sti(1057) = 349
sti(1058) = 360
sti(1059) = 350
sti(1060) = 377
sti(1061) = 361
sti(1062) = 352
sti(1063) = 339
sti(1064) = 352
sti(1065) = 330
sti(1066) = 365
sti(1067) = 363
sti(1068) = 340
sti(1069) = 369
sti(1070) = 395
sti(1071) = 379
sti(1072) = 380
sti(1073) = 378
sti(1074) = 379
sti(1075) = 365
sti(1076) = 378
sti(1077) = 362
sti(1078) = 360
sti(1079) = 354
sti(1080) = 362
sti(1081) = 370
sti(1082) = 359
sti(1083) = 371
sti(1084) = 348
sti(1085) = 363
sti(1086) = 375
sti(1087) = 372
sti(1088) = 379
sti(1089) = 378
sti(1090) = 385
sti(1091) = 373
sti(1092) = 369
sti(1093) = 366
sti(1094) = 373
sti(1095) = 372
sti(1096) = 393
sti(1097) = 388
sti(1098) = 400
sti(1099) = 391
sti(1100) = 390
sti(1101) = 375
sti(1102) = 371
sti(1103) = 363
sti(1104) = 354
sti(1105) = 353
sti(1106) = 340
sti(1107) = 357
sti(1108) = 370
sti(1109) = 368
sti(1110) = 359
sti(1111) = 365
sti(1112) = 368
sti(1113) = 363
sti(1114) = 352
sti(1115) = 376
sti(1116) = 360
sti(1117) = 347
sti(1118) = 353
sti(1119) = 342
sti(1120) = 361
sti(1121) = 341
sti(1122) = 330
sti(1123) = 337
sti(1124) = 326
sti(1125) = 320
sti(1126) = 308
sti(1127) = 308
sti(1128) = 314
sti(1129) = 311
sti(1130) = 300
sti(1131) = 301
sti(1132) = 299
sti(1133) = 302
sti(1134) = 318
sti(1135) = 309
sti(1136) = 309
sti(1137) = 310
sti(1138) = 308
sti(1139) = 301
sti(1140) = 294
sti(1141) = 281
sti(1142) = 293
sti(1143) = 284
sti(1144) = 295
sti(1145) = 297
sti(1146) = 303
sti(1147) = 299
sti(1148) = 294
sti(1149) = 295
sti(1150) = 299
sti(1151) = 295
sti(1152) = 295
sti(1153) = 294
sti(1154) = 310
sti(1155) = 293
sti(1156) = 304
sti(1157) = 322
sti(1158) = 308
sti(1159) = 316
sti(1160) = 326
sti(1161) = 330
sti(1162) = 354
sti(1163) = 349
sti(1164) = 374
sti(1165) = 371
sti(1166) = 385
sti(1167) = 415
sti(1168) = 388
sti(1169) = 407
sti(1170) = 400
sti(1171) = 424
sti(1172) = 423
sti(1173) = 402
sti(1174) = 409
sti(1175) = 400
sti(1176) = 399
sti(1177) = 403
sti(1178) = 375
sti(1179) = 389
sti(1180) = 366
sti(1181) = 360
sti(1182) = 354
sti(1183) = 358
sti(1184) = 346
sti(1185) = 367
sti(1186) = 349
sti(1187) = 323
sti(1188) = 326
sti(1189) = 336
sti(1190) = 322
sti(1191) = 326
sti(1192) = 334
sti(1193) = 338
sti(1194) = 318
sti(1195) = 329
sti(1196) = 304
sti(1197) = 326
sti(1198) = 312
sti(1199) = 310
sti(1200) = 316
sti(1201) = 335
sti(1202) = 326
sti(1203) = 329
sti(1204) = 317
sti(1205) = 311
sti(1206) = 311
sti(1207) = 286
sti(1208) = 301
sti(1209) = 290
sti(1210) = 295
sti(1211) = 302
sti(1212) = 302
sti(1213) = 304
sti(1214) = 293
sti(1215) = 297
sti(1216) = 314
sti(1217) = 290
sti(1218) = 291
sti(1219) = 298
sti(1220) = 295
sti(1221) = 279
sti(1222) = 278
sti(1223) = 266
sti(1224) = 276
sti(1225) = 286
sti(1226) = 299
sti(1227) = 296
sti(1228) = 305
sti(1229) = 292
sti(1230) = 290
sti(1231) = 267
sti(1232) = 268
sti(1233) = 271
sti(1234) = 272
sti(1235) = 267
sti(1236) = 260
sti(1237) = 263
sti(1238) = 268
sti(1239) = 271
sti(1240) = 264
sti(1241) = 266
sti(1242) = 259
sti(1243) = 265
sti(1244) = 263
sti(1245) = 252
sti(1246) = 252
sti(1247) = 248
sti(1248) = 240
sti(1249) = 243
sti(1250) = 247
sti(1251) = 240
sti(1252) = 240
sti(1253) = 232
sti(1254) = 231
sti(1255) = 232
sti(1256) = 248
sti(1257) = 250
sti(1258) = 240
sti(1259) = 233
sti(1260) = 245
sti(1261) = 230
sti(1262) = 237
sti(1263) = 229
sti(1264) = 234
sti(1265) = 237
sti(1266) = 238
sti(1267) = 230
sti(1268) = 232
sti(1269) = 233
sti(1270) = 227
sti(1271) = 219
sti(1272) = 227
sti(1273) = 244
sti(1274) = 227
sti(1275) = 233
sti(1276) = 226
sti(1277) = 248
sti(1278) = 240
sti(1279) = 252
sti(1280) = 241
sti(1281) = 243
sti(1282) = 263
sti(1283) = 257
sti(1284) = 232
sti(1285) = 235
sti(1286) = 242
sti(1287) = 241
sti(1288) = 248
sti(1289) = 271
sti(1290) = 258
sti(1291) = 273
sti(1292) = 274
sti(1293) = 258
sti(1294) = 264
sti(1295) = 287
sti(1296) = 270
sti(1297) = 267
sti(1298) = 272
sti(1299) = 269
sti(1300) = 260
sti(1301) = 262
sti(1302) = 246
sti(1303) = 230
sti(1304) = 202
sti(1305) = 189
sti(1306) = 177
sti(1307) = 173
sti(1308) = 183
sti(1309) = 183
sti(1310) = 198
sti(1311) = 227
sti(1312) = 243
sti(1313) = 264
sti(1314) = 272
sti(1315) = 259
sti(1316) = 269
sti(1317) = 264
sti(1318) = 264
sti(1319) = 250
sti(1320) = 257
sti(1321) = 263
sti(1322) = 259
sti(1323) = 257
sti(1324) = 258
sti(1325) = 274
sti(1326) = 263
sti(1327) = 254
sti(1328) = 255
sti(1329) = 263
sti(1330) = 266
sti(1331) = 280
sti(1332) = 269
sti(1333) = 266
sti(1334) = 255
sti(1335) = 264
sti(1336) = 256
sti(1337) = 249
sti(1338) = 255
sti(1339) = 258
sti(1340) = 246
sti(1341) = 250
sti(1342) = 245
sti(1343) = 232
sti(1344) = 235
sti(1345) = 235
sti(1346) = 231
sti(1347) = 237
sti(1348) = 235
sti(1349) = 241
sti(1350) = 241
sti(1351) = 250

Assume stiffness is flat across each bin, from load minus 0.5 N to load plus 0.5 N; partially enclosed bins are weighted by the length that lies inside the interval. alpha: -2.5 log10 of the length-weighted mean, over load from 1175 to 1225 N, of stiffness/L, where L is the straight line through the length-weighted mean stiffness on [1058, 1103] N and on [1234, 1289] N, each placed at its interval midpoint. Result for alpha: -0.12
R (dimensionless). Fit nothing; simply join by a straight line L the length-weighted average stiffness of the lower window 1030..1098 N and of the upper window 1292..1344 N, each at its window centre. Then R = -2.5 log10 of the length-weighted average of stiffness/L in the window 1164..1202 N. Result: -0.19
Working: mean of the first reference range 347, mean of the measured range 360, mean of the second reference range 249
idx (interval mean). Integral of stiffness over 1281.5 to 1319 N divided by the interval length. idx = 245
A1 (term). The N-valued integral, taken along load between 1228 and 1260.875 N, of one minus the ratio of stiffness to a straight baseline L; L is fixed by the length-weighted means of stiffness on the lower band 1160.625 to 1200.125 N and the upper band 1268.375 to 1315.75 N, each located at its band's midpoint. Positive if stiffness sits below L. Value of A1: 4.1 N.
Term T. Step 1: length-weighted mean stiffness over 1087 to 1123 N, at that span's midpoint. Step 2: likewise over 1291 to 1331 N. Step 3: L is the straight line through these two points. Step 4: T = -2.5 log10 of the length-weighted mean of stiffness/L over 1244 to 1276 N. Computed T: 0.17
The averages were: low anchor 366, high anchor 248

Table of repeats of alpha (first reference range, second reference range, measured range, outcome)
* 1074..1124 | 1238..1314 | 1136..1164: 0.08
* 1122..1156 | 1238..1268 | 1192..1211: -0.16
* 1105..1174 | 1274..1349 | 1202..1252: 0.04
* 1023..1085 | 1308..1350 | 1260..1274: 0.16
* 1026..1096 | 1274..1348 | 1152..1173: -0.17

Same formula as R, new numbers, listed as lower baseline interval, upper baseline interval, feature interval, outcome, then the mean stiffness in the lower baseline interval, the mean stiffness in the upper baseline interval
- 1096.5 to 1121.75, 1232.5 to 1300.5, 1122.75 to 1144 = 0.135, 364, 249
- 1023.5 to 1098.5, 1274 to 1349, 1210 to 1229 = -0.038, 343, 248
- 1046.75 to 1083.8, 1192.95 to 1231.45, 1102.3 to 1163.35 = 0.019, 352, 302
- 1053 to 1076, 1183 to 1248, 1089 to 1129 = -0.060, 356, 297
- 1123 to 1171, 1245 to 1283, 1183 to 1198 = -0.146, 321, 239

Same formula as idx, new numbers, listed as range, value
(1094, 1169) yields 335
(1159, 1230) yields 334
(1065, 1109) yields 370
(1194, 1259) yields 281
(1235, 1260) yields 251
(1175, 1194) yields 354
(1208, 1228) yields 293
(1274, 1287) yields 242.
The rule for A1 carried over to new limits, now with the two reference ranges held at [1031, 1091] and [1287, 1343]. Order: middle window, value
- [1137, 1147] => 0.57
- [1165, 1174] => -2.96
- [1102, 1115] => -1.36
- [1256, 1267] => 1.33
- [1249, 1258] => 1.08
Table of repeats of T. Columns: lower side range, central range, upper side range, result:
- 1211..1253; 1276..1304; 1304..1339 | 0.01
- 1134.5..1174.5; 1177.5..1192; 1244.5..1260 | -0.15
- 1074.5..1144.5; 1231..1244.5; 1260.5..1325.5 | 0.03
